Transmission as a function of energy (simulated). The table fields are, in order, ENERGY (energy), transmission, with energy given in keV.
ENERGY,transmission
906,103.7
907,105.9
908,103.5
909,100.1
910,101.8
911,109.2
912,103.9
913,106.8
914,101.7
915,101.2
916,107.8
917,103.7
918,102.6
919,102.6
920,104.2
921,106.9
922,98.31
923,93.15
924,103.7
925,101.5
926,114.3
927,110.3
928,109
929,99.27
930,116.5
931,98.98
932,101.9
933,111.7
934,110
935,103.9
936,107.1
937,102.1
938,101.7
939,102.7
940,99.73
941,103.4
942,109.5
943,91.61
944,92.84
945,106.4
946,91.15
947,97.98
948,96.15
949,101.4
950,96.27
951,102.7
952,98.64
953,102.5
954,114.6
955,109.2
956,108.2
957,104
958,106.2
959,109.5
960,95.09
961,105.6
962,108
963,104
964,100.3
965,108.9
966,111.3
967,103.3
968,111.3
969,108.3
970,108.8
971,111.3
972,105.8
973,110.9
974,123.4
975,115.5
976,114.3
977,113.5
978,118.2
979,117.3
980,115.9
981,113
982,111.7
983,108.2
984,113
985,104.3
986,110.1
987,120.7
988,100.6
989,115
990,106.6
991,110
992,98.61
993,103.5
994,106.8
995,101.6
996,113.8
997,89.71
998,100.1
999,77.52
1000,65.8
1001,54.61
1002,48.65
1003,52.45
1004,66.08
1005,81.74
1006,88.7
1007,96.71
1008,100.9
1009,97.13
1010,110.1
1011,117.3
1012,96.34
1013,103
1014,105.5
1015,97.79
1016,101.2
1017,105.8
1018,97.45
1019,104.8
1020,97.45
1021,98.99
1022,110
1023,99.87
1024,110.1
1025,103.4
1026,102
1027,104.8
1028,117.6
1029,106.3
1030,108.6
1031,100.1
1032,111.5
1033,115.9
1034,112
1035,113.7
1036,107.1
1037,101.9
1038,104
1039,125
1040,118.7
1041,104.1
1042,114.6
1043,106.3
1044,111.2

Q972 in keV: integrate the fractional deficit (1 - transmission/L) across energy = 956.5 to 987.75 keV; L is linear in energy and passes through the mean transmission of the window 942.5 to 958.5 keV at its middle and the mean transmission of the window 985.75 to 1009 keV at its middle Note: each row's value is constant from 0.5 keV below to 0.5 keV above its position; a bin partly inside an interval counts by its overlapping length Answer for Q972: -4.3 keV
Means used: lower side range 101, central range 110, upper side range 91.7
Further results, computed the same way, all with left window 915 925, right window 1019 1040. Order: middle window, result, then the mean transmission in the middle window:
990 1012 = 3.35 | 90.1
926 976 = -0.64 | 105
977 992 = -0.83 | 111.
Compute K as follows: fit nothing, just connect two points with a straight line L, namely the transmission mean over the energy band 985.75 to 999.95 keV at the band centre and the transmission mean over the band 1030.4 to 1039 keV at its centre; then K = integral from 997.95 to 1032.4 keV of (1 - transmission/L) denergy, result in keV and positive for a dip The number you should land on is 3.6 keV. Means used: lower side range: 103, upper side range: 109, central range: 95.3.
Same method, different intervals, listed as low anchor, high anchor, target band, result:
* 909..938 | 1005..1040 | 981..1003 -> 1.6 keV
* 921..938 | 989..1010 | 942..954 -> 0.2 keV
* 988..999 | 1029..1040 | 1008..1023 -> 0.6 keV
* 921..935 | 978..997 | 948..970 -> 0.5 keV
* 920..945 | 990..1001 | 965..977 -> -1.5 keV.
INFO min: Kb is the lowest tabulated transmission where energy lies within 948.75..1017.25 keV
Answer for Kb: 48.65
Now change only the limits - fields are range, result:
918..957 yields 91.15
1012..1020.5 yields 96.34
